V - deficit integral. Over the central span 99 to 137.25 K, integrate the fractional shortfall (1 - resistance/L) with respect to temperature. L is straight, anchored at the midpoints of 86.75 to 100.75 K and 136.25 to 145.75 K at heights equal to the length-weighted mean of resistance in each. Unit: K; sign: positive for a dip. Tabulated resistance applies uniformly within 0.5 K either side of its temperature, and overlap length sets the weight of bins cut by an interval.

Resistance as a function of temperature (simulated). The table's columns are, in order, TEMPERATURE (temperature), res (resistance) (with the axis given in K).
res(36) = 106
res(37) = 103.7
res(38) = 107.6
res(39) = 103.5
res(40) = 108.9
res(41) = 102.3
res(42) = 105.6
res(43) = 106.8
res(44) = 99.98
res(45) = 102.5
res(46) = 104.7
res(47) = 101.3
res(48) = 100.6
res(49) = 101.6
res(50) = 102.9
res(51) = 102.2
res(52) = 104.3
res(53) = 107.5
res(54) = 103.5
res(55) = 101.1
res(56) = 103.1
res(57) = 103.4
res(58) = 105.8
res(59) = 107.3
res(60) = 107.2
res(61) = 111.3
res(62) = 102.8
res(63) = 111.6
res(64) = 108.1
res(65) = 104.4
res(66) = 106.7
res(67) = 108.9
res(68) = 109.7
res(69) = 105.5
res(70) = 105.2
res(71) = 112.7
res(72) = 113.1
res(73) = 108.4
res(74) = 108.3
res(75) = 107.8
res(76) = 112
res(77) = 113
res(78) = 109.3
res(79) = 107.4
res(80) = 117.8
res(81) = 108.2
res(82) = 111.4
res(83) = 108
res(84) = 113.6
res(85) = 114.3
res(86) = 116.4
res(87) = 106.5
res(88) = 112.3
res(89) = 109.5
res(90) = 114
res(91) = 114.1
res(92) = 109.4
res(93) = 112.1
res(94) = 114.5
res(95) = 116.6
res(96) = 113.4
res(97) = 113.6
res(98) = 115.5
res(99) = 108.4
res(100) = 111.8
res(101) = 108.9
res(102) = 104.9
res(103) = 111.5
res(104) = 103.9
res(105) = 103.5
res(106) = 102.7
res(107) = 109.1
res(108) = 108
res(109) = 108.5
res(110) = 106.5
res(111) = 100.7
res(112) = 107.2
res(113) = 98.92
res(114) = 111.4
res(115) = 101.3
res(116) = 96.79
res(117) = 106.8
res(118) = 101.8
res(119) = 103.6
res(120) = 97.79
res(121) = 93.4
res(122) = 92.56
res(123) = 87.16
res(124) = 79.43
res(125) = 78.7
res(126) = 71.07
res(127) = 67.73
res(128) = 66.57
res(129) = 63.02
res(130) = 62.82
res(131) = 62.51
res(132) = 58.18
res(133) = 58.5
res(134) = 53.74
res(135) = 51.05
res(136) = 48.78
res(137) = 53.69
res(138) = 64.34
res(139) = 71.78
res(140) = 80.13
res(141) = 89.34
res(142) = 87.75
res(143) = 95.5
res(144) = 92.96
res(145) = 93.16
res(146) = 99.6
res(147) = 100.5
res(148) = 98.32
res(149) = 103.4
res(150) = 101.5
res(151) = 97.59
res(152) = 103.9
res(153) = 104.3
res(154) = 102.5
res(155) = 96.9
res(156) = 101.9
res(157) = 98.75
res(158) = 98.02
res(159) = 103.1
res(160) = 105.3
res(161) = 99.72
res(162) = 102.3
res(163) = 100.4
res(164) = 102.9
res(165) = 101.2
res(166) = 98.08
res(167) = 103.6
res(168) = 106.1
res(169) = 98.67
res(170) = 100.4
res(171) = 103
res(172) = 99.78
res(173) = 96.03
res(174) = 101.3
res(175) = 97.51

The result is 3.3 K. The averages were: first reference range 112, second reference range 80.6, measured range 88.8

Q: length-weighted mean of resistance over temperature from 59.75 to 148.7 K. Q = 98.3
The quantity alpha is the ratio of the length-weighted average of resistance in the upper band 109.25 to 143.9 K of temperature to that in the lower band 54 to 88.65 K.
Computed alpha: 0.8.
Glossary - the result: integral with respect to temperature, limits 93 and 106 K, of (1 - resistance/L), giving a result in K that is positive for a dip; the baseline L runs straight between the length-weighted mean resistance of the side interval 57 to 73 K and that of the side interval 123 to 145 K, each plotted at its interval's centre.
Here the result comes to -3.1 K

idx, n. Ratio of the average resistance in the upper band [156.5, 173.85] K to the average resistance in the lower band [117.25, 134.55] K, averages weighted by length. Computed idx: 1.3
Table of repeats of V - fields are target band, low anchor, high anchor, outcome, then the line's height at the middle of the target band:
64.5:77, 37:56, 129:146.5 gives -1.8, 95.2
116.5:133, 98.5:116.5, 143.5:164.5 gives 3.8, 104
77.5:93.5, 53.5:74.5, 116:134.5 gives -2.4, 97.1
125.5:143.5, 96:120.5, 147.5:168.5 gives 6.4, 104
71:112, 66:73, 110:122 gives -1.8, 105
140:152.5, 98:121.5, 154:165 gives 0.7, 102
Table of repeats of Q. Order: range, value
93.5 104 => 112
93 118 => 108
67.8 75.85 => 109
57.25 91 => 110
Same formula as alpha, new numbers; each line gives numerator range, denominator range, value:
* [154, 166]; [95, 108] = 0.92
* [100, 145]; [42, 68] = 0.83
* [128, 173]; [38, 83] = 0.83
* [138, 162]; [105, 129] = 1.01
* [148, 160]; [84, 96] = 0.90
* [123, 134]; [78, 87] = 0.60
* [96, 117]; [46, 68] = 1.02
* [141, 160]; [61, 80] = 0.91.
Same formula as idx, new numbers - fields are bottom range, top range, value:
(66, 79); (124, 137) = 0.57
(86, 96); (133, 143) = 0.60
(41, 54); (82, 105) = 1.08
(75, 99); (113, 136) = 0.71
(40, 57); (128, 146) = 0.68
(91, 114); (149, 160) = 0.93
